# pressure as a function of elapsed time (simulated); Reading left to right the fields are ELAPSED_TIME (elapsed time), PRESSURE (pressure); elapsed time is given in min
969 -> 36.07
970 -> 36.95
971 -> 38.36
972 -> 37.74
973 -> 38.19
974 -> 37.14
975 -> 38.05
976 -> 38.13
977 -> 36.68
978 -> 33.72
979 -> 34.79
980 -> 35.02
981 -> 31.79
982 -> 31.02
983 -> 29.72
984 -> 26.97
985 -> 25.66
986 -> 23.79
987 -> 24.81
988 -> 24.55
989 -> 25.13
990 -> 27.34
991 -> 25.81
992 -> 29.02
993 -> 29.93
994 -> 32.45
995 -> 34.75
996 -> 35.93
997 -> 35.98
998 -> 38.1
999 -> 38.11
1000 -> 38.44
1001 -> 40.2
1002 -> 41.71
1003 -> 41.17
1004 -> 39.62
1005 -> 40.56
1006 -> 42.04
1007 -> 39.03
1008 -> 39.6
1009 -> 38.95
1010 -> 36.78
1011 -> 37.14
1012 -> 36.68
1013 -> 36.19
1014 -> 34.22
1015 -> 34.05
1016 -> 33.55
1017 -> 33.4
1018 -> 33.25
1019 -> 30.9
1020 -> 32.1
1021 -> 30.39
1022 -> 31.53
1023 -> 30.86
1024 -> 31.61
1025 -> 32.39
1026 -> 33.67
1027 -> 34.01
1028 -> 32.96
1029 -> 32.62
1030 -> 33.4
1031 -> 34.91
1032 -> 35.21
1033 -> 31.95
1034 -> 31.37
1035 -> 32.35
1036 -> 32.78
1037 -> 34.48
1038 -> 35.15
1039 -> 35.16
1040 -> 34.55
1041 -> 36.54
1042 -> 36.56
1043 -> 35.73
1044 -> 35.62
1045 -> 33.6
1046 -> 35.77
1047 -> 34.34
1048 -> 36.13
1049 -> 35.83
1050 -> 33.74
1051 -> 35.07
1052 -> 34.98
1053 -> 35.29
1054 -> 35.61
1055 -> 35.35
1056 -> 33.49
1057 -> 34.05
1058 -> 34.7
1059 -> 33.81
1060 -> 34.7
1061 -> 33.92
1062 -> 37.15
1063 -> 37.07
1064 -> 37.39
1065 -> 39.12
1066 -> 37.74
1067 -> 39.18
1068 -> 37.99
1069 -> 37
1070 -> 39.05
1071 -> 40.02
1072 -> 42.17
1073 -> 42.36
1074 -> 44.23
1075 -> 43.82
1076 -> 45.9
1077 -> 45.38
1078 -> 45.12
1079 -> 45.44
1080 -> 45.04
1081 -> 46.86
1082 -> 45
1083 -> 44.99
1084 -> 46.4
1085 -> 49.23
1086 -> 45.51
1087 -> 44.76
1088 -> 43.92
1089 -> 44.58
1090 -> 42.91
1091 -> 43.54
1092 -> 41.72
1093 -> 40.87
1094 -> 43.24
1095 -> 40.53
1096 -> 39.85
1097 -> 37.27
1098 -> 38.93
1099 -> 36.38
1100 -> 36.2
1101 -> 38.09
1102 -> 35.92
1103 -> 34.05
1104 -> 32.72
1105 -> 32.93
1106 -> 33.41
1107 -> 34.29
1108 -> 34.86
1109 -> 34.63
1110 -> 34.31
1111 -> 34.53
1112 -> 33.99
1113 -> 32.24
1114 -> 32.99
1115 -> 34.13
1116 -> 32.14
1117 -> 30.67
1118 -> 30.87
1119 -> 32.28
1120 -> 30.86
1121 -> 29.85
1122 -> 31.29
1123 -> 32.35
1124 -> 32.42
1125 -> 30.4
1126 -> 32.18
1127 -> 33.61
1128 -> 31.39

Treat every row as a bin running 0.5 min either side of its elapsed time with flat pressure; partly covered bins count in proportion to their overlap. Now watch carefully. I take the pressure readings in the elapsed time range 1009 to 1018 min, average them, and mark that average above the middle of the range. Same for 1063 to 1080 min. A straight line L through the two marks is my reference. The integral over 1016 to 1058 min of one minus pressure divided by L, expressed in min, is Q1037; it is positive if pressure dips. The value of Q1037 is 4.3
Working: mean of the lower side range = 35.3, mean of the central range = 33.9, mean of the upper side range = 41.4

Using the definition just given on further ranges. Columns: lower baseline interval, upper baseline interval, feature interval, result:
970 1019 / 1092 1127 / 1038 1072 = -1.5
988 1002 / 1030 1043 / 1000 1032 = -1.7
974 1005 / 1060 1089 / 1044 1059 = 1.8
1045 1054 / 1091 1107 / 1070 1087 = -3.8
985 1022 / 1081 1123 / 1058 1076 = -1.2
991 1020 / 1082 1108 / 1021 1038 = 2.0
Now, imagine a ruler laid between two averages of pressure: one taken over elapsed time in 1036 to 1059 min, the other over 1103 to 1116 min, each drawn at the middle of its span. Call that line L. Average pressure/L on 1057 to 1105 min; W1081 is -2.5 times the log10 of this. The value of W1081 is -0.181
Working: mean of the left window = 35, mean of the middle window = 40.5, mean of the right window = 33.7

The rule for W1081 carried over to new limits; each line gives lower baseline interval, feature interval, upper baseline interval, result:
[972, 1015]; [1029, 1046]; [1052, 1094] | 0.11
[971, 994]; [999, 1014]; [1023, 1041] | -0.20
